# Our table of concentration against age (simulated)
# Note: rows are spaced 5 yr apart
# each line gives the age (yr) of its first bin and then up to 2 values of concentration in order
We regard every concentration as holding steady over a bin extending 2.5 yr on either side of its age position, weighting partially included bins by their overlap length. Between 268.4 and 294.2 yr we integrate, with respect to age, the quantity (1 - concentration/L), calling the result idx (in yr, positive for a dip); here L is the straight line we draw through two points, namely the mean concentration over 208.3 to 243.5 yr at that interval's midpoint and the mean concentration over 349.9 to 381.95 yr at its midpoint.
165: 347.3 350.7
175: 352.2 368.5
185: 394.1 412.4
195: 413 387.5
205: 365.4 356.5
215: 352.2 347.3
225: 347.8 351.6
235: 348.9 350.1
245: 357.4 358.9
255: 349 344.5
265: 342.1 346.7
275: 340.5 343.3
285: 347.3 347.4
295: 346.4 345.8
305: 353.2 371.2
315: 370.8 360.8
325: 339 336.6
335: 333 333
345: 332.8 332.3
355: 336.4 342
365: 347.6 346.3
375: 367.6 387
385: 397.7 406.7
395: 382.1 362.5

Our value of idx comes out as 0.5 yr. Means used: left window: 351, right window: 352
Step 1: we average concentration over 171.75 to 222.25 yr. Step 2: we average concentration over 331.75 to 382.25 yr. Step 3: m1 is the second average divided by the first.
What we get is 0.9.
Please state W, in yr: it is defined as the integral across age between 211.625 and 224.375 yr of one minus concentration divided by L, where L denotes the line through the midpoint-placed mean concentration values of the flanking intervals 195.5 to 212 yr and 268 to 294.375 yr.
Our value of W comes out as 0.7 yr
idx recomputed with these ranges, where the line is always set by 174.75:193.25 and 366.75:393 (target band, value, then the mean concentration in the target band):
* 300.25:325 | 1.46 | 360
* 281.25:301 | 1.88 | 347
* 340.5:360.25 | 2.40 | 335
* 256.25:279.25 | 2.40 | 344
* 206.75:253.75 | 3.99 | 352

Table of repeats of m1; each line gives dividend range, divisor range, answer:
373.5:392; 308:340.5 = 1.12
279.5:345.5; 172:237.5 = 0.94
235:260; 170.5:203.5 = 0.92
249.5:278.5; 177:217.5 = 0.91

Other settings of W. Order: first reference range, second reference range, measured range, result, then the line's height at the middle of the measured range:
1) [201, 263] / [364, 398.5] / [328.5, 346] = 1.7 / 370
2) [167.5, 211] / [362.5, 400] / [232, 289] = 4.4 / 377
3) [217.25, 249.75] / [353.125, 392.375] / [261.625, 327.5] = 1.4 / 358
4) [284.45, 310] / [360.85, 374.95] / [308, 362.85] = 0.9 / 350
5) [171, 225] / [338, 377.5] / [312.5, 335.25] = 0.0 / 349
